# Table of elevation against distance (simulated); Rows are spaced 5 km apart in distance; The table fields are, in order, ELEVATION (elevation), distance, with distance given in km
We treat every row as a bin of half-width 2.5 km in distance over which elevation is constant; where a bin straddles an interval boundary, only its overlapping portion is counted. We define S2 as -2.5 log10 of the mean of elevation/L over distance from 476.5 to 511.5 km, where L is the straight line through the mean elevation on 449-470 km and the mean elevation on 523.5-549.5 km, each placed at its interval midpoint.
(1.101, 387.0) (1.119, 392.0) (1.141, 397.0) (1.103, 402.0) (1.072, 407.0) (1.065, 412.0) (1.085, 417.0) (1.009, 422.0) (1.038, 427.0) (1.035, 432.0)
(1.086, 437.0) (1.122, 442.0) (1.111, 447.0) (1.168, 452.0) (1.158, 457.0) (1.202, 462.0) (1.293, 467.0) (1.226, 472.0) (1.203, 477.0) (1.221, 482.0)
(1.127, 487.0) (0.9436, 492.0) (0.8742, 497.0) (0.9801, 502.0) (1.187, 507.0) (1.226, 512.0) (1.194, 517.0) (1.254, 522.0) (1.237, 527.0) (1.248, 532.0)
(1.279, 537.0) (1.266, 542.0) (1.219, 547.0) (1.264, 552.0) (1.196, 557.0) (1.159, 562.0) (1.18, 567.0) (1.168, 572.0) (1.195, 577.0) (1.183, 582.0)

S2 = 0.14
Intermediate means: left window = 1.2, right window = 1.25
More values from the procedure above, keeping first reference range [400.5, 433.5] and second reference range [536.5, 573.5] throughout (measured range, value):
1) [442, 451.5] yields -0.03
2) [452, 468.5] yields -0.09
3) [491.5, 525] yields 0.05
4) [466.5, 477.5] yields -0.11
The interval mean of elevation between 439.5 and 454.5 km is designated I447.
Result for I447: 1.13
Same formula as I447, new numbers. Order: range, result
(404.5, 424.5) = 1.06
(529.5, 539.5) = 1.26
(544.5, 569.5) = 1.2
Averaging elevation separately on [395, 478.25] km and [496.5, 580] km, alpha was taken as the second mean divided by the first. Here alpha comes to 1.06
